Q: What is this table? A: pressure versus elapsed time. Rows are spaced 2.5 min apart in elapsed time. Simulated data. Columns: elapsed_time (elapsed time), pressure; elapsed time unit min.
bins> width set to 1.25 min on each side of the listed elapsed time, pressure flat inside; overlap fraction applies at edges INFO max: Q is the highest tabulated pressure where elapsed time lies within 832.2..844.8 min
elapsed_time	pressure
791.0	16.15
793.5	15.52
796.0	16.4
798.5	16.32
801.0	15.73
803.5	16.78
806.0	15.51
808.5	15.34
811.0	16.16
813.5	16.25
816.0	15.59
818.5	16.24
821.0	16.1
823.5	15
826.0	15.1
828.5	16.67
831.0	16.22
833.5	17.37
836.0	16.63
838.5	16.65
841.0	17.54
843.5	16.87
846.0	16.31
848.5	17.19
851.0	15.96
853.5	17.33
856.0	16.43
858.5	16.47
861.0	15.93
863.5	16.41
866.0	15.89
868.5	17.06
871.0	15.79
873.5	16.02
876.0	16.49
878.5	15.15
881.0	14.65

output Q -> 17.54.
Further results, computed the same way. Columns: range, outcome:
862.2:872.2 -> 17.06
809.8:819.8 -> 16.25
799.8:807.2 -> 16.78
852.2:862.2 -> 17.33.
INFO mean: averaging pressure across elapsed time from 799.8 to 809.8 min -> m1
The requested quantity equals 15.8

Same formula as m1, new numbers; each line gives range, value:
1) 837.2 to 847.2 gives 16.8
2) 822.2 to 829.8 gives 15.6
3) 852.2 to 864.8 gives 16.5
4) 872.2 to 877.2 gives 16.2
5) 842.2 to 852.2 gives 16.6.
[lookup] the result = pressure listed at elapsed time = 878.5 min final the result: 15.15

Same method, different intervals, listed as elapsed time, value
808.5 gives 15.34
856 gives 16.43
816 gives 15.59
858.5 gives 16.47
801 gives 15.73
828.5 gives 16.67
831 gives 16.22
